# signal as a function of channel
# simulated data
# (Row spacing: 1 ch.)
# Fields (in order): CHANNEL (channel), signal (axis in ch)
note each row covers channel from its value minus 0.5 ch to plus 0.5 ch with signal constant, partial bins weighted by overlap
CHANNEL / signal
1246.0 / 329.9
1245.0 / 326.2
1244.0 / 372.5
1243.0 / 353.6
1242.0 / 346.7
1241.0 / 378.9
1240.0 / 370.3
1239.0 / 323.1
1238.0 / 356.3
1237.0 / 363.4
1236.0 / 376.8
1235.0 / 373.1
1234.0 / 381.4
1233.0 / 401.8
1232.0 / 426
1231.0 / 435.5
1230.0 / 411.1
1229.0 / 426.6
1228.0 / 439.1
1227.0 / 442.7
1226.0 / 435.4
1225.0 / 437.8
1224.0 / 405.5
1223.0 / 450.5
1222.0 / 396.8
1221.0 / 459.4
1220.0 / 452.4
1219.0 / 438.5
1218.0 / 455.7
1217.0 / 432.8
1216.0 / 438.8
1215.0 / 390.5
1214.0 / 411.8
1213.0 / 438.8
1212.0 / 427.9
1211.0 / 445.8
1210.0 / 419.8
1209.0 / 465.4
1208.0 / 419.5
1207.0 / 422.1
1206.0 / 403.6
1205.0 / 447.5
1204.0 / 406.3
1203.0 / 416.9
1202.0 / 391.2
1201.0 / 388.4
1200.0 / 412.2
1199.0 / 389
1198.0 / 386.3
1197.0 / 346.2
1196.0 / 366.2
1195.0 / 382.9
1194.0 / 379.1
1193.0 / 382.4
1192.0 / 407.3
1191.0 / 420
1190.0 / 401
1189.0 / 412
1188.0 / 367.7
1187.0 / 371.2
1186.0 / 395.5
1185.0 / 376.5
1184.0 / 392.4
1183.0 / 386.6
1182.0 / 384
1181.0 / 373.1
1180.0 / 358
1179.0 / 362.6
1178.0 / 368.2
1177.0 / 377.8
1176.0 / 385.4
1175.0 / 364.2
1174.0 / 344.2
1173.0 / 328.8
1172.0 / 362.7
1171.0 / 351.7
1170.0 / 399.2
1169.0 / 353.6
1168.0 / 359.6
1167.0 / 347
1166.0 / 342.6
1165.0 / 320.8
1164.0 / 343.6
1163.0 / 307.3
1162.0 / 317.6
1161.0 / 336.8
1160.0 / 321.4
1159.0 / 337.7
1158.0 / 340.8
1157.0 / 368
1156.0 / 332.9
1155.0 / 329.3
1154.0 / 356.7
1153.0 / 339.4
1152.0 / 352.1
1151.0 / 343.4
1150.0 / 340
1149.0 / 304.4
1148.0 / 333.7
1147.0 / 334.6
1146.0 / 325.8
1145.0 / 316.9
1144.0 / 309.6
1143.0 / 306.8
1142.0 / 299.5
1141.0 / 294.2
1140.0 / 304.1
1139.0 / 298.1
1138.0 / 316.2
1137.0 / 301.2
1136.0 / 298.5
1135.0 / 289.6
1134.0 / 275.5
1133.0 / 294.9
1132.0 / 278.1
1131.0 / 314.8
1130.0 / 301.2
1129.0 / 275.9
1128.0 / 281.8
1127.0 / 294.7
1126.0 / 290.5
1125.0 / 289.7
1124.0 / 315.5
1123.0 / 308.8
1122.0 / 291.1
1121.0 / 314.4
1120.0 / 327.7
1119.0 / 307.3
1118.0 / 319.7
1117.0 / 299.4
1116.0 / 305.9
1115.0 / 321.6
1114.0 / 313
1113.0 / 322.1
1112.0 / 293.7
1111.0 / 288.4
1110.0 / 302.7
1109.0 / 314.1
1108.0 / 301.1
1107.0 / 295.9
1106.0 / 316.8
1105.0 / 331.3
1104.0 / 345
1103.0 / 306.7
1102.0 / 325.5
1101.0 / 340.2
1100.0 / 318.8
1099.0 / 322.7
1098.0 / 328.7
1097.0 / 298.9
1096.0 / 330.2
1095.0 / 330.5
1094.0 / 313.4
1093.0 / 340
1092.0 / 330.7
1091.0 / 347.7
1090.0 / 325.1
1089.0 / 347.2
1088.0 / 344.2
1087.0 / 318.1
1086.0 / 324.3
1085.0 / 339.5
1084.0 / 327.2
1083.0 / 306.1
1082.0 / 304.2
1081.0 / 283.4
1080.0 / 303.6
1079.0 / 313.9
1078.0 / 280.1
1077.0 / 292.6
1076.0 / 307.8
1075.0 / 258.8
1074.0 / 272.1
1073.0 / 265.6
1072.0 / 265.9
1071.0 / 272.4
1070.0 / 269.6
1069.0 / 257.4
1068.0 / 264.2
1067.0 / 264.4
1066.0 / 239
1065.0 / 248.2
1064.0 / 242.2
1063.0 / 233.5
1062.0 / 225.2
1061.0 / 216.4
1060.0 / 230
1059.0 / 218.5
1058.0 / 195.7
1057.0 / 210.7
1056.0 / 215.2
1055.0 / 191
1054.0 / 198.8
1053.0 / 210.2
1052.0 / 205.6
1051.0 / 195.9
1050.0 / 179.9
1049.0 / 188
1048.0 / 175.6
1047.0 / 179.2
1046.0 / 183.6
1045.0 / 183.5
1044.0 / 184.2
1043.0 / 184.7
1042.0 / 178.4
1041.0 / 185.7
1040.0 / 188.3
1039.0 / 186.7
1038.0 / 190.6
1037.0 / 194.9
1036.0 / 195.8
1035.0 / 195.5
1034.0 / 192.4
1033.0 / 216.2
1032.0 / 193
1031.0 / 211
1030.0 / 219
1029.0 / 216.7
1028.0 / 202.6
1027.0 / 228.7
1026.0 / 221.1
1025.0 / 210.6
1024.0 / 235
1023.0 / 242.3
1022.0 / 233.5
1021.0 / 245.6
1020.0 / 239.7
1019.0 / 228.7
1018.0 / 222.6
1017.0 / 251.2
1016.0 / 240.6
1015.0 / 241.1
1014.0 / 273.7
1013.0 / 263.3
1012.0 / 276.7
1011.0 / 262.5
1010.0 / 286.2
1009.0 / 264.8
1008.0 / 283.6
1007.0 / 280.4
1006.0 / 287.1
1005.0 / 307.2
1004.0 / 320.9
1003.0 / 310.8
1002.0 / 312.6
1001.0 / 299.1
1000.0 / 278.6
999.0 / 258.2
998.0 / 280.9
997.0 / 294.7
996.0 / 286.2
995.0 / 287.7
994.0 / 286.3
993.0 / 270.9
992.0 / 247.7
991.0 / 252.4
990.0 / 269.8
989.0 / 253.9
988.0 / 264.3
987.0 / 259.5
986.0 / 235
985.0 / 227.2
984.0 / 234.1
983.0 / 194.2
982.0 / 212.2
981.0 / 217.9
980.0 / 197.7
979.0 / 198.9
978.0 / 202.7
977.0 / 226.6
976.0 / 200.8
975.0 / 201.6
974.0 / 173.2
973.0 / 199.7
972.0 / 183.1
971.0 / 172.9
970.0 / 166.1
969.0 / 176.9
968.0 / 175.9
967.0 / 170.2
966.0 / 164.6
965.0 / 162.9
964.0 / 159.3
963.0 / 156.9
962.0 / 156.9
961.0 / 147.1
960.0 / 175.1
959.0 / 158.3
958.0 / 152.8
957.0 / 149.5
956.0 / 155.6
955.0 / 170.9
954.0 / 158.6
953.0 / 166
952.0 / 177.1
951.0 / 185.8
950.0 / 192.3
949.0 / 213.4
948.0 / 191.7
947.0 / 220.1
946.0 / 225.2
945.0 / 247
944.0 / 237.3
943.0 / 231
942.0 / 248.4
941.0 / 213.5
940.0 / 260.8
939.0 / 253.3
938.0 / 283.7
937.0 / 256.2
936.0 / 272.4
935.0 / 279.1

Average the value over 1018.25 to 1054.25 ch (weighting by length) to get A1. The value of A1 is 204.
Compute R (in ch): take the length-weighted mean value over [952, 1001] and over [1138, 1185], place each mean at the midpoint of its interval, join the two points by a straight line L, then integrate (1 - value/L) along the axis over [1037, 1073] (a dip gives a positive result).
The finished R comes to 7.13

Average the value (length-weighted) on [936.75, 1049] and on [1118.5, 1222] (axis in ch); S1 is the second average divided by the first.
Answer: 1.62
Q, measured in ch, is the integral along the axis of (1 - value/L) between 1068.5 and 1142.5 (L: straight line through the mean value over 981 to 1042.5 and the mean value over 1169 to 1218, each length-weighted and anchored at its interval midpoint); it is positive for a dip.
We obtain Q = 3.4 ch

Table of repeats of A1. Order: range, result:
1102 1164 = 313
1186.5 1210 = 400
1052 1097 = 276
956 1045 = 224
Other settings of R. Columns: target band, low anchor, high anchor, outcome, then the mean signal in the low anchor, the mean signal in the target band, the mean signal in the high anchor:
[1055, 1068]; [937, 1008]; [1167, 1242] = 2.75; 222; 228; 397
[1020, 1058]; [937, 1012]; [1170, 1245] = 9.71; 225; 202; 397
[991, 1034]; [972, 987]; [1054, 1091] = -4.93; 210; 257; 272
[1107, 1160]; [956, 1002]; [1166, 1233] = 5.10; 215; 312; 401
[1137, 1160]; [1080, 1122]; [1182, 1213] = 2.14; 318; 326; 401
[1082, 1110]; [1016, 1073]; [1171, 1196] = -4.95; 216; 324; 378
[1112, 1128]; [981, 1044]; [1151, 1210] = 0.93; 243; 307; 373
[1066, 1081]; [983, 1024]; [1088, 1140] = 0.90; 265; 277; 311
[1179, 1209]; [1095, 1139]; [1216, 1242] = -1.20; 307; 393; 410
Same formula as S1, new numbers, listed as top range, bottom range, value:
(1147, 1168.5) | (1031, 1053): 1.77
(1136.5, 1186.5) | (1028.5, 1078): 1.57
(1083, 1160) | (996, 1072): 1.36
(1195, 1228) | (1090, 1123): 1.32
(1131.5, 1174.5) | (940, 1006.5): 1.49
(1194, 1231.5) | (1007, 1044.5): 1.87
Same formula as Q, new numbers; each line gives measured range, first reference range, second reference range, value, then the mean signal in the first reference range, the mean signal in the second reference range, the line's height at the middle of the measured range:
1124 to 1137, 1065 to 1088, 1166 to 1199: 1.6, 288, 375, 332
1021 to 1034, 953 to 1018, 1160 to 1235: 2.1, 227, 394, 260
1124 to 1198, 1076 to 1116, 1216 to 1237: 6.0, 317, 423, 370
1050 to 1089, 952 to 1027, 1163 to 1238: 4.2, 227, 396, 291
